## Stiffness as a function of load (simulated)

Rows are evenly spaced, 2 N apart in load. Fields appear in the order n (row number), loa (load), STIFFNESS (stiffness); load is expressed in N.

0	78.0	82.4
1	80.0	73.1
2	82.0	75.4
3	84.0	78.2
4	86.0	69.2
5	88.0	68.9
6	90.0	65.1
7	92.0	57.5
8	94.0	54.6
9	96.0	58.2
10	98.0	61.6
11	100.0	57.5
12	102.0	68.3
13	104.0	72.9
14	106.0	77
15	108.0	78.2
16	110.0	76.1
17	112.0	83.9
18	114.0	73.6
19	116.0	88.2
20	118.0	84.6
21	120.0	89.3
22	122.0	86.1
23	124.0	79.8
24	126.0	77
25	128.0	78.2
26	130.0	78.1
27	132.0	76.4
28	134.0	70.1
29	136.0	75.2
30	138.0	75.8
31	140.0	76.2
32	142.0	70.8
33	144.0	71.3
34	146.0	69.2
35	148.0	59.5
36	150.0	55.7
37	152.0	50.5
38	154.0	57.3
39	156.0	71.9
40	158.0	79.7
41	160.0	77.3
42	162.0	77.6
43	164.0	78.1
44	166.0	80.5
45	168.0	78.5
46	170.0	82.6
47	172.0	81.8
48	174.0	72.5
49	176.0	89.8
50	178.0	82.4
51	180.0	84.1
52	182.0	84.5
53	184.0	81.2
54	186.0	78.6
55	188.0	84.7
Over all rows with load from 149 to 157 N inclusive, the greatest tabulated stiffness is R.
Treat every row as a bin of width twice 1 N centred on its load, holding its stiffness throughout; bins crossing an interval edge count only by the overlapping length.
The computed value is 71.9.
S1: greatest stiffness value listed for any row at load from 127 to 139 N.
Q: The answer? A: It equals 78.2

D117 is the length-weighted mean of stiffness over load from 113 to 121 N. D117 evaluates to 83.9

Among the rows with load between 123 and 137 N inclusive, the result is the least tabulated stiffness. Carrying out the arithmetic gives 70.1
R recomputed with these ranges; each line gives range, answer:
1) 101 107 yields 77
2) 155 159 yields 79.7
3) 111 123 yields 89.3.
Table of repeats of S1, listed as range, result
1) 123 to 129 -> 79.8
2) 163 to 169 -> 80.5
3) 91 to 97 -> 58.2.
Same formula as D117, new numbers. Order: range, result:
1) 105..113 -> 78.8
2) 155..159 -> 75.8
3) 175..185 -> 84.4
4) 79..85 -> 75.6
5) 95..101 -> 59.1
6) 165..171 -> 80.5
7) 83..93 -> 67.8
